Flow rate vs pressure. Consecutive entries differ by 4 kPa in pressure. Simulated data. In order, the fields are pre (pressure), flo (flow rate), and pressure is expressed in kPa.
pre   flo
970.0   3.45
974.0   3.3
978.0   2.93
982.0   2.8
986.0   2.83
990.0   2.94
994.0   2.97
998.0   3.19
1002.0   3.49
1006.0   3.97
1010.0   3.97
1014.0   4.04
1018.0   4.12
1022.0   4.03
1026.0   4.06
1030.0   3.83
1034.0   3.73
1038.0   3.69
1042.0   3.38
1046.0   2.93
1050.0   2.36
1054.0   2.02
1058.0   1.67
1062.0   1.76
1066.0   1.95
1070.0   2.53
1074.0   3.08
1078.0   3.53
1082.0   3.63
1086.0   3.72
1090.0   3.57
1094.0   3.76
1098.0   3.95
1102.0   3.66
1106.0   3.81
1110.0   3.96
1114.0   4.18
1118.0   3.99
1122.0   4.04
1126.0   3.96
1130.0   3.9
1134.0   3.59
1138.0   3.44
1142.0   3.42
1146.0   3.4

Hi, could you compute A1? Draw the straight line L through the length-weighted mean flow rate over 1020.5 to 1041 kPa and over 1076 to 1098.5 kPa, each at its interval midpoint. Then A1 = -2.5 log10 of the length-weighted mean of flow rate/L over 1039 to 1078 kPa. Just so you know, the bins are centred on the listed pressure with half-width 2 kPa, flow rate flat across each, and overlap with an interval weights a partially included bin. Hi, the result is 0.44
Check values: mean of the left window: 3.84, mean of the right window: 3.68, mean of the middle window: 2.5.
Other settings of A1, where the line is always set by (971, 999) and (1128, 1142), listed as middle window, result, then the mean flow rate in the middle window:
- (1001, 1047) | -0.199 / 3.79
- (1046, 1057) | 0.393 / 2.28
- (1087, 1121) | -0.111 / 3.86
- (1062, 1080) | 0.253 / 2.66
